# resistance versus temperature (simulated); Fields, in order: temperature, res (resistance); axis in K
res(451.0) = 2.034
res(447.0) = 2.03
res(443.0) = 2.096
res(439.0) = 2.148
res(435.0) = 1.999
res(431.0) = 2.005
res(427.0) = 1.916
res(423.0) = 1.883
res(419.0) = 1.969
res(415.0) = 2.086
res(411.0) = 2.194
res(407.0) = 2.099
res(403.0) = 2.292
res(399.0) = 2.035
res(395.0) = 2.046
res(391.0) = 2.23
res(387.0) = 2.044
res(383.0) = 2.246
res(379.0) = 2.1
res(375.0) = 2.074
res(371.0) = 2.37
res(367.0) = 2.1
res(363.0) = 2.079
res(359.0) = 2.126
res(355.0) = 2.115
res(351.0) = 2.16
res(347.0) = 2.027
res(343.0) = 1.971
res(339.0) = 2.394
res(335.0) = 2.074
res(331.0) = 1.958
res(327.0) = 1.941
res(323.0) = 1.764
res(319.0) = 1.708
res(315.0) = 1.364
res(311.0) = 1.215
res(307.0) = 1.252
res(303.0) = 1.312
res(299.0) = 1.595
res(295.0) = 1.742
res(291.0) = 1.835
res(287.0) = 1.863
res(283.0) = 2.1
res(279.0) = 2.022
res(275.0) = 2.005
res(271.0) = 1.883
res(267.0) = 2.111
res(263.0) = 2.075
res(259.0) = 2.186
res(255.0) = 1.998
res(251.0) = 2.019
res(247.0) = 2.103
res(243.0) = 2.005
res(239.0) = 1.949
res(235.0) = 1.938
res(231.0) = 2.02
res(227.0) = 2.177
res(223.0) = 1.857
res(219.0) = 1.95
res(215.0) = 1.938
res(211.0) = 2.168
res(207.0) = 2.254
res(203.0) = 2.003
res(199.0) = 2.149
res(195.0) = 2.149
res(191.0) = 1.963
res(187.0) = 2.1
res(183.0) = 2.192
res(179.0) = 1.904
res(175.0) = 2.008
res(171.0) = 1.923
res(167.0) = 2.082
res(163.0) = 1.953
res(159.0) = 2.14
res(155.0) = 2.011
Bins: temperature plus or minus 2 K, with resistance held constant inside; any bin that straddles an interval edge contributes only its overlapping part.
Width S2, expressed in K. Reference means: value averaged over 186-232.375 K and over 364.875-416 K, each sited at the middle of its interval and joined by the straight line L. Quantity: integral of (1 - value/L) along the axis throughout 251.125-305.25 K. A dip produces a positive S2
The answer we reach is 4.9 K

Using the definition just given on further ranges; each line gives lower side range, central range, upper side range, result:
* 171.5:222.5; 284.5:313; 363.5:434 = 7.2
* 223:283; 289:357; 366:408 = 9.9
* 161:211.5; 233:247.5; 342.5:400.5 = 0.6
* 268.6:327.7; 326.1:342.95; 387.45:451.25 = -2.5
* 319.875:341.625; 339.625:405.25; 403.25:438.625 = -3.5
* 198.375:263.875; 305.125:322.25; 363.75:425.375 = 5.5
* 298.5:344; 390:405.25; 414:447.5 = -1.8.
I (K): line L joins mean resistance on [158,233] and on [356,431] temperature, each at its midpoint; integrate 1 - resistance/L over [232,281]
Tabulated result 1.0 K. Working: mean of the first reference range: 2.05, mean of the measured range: 2.02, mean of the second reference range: 2.1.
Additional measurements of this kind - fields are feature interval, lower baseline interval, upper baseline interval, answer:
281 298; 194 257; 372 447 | 1.55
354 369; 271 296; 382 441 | -0.63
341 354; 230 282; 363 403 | 0.33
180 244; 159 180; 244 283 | -1.02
